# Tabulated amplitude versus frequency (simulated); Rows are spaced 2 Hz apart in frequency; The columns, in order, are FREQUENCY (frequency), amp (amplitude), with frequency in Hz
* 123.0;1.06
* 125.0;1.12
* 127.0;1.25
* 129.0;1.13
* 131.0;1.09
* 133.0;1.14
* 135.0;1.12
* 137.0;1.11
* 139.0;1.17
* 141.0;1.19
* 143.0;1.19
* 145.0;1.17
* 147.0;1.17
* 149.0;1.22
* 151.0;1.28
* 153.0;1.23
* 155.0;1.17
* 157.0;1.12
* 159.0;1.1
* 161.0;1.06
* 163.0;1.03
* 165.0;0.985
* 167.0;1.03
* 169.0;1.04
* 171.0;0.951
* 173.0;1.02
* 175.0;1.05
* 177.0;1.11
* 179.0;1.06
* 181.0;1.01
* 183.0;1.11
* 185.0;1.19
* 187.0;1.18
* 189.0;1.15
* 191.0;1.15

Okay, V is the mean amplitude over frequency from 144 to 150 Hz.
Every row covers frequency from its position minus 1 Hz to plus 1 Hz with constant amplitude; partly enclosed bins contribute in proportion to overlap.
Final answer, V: 1.19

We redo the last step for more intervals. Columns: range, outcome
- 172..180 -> 1.06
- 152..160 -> 1.16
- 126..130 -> 1.19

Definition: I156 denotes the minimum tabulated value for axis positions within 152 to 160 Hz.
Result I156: 1.1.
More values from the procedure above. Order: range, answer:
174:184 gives 1.01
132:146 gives 1.11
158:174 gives 0.951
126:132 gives 1.09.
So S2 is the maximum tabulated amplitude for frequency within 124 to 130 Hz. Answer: 1.25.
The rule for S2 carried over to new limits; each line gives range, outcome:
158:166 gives 1.1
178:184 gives 1.11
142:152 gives 1.28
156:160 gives 1.12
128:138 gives 1.14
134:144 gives 1.19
